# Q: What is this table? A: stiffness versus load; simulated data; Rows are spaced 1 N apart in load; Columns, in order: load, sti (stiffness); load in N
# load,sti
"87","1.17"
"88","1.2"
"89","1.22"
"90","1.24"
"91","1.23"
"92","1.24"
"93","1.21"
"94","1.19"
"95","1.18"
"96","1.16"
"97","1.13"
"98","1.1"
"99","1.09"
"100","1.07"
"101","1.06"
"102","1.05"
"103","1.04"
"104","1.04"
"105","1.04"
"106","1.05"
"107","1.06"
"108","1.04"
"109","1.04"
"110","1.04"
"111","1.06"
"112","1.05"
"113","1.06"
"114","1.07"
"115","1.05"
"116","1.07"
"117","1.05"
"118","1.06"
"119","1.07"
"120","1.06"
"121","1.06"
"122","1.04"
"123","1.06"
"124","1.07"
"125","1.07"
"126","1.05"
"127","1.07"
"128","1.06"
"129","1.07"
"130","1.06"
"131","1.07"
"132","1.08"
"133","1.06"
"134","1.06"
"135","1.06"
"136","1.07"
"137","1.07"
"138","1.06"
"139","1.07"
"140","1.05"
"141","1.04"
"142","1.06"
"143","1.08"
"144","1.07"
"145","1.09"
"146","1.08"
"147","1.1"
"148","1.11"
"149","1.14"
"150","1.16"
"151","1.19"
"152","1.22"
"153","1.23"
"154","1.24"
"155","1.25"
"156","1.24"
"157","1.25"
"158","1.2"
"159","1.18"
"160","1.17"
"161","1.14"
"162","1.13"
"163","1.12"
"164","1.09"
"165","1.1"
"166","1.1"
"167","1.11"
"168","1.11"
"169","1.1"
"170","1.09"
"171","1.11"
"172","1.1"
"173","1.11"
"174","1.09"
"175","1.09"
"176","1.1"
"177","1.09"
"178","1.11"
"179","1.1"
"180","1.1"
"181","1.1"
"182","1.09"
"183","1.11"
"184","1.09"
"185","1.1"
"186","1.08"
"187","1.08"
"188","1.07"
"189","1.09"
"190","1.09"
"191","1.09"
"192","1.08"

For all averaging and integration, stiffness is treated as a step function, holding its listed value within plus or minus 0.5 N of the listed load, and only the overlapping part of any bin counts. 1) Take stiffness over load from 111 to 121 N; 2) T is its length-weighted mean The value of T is 1.06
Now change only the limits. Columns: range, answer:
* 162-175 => 1.1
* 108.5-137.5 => 1.06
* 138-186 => 1.12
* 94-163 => 1.1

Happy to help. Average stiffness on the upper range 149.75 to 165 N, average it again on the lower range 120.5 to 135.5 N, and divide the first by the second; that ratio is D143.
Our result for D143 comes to 1.12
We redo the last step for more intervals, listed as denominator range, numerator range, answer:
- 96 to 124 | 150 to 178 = 1.08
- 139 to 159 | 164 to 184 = 0.96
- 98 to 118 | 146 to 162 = 1.12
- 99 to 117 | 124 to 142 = 1.01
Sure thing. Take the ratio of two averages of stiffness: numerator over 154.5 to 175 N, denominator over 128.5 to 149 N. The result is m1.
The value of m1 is 1.06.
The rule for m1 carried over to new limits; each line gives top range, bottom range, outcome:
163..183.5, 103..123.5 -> 1.04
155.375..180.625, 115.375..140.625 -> 1.06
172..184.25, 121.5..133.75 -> 1.03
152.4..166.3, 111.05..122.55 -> 1.11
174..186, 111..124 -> 1.04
